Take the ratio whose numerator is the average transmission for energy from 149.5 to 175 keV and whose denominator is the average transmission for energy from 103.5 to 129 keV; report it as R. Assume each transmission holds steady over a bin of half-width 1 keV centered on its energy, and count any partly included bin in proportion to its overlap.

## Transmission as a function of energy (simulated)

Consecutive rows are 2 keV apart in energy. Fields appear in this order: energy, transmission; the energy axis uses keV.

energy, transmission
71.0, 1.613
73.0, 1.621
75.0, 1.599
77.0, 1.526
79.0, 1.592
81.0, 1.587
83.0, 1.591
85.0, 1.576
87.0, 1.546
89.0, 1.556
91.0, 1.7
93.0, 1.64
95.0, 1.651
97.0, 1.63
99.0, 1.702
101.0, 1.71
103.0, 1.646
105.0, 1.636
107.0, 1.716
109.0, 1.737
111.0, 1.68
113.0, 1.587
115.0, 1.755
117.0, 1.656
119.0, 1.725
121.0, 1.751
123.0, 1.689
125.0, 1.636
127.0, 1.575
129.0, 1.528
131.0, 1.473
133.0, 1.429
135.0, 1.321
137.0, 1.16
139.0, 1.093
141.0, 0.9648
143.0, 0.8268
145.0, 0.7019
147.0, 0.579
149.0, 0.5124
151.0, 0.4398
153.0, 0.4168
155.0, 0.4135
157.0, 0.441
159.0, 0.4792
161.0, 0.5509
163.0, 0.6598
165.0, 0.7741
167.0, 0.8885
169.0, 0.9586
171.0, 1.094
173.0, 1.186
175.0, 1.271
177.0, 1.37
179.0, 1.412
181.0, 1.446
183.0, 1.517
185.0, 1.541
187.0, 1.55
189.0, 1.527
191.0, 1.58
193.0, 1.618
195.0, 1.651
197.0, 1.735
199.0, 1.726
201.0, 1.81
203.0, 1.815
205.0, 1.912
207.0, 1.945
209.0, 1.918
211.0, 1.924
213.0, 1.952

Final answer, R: 0.4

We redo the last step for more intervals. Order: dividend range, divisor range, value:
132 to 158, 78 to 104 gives 0.49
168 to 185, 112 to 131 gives 0.79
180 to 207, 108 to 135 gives 1.02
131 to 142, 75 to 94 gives 0.77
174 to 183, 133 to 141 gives 1.17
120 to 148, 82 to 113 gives 0.77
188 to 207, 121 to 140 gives 1.19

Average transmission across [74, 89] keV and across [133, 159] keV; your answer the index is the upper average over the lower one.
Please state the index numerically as 0.5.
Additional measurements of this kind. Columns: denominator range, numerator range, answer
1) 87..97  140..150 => 0.44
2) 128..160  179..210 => 1.95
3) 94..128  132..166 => 0.45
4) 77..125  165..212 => 0.92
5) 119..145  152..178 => 0.59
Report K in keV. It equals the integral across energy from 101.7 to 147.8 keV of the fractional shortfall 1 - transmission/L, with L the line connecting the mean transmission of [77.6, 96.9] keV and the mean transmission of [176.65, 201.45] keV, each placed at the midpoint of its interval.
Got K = 4.6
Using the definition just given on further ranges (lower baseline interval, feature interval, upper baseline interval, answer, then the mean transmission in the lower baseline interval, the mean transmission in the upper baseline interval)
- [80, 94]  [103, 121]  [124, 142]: -2.74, 1.6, 1.35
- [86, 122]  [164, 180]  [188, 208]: 5.56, 1.67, 1.73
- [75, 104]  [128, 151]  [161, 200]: 6.85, 1.62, 1.32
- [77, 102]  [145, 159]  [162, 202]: 9.32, 1.62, 1.37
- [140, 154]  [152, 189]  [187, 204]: 5.61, 0.634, 1.67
